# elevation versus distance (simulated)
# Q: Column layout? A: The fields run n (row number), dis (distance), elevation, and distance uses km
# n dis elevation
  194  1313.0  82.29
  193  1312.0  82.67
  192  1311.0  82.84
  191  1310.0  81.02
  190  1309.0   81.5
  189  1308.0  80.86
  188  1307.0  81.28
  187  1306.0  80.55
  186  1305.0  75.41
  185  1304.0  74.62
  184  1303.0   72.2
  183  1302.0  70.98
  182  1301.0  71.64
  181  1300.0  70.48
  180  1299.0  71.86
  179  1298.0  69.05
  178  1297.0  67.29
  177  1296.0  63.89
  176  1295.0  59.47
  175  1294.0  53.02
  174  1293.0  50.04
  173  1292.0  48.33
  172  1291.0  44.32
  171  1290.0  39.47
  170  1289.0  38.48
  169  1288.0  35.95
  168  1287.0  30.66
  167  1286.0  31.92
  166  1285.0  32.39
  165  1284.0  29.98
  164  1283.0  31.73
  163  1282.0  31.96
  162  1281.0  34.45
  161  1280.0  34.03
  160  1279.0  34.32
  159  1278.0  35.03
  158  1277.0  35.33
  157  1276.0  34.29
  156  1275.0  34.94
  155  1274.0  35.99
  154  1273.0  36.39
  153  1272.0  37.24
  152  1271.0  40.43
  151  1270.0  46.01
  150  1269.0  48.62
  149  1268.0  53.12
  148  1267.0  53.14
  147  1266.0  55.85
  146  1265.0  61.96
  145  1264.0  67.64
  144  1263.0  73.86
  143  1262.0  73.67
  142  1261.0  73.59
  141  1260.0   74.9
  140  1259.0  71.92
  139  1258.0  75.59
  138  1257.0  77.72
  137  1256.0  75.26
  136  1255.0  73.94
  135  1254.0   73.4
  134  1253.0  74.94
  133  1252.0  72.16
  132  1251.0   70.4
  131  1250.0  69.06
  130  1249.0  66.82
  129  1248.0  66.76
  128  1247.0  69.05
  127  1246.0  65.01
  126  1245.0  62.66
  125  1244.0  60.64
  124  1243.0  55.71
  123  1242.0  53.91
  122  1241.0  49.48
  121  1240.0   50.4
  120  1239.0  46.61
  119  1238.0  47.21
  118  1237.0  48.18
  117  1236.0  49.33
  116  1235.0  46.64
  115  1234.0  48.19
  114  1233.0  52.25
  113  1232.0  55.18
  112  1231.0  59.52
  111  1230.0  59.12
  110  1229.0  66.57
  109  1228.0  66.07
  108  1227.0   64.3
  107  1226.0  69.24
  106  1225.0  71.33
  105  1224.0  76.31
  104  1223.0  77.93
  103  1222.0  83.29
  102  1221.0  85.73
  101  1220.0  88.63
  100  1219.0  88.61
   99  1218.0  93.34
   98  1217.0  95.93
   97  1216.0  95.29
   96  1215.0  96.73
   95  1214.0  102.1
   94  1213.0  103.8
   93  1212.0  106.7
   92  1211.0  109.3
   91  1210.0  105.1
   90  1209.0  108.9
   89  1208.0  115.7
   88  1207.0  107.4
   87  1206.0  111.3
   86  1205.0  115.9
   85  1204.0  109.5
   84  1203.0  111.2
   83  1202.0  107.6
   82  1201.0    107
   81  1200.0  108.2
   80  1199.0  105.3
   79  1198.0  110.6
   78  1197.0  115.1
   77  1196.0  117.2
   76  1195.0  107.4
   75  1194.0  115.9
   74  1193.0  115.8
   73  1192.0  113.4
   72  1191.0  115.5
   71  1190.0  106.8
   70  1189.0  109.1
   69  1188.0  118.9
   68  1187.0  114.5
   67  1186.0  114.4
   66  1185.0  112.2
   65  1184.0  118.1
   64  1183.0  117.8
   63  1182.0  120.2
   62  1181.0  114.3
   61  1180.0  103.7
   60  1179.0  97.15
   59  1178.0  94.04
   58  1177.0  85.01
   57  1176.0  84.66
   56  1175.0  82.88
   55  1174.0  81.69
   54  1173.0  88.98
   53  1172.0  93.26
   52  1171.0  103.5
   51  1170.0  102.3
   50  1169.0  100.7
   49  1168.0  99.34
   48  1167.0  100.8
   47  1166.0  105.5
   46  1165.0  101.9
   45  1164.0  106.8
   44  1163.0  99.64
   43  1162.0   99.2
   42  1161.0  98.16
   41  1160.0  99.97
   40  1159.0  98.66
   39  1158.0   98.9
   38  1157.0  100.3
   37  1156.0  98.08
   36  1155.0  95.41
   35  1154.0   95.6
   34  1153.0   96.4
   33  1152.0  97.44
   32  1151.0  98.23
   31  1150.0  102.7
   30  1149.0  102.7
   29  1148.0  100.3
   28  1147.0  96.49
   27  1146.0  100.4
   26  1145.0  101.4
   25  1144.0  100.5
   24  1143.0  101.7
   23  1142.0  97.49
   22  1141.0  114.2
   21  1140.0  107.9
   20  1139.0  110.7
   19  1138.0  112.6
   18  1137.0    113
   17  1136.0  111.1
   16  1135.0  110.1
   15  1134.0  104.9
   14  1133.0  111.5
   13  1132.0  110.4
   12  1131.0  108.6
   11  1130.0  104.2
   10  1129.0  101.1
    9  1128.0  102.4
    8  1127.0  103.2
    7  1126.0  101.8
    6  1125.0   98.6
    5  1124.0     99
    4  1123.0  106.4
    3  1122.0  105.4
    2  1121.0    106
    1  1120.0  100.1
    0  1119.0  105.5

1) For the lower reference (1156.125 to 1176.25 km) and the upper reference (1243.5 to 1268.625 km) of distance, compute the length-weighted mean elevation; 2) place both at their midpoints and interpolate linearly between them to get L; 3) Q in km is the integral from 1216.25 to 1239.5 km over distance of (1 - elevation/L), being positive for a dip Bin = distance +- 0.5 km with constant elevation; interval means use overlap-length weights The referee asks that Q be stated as 3.2 km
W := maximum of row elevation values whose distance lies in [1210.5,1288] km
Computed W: 109.3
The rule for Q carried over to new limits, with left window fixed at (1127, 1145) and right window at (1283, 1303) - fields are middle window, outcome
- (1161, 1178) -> -0.1 km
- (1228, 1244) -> 4.1 km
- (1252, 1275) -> 0.4 km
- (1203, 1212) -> -3.1 km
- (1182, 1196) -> -4.1 km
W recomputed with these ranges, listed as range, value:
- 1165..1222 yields 120.2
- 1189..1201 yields 117.2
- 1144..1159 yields 102.7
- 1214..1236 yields 102.1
